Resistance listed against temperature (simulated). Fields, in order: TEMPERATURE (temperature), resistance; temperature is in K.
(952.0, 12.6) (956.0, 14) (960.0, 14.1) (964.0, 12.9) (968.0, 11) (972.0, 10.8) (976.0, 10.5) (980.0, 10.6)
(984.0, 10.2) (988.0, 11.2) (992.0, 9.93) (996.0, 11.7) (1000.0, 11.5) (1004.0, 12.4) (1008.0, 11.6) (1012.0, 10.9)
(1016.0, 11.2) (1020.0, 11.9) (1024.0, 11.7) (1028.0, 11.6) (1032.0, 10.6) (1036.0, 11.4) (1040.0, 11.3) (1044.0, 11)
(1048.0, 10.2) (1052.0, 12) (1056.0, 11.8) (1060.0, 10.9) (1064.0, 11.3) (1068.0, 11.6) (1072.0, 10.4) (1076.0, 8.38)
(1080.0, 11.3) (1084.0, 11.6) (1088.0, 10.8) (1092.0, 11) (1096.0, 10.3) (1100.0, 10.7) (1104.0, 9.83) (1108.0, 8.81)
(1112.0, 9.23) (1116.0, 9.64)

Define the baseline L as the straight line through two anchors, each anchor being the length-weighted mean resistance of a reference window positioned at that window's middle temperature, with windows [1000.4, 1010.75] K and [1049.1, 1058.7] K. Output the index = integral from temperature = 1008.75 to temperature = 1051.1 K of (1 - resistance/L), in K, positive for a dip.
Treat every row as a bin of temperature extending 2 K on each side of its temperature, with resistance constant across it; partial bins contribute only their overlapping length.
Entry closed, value 2.0 K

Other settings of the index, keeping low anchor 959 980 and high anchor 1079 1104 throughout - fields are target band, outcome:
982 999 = 1.0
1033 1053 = 0.1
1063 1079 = 0.8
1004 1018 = 0.0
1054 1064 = -0.3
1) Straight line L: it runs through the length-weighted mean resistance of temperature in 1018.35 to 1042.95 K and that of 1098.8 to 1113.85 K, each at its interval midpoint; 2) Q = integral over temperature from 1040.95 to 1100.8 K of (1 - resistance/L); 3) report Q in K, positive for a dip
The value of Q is -2.7 K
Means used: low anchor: 11.4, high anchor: 9.59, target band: 10.9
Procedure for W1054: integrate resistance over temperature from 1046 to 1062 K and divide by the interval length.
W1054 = 11.2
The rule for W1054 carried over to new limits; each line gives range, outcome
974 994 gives 10.5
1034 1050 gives 11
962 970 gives 11.9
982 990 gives 10.7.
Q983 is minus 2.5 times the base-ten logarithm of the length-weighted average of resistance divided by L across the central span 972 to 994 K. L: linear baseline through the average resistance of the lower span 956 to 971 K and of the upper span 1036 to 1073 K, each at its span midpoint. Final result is 0.18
